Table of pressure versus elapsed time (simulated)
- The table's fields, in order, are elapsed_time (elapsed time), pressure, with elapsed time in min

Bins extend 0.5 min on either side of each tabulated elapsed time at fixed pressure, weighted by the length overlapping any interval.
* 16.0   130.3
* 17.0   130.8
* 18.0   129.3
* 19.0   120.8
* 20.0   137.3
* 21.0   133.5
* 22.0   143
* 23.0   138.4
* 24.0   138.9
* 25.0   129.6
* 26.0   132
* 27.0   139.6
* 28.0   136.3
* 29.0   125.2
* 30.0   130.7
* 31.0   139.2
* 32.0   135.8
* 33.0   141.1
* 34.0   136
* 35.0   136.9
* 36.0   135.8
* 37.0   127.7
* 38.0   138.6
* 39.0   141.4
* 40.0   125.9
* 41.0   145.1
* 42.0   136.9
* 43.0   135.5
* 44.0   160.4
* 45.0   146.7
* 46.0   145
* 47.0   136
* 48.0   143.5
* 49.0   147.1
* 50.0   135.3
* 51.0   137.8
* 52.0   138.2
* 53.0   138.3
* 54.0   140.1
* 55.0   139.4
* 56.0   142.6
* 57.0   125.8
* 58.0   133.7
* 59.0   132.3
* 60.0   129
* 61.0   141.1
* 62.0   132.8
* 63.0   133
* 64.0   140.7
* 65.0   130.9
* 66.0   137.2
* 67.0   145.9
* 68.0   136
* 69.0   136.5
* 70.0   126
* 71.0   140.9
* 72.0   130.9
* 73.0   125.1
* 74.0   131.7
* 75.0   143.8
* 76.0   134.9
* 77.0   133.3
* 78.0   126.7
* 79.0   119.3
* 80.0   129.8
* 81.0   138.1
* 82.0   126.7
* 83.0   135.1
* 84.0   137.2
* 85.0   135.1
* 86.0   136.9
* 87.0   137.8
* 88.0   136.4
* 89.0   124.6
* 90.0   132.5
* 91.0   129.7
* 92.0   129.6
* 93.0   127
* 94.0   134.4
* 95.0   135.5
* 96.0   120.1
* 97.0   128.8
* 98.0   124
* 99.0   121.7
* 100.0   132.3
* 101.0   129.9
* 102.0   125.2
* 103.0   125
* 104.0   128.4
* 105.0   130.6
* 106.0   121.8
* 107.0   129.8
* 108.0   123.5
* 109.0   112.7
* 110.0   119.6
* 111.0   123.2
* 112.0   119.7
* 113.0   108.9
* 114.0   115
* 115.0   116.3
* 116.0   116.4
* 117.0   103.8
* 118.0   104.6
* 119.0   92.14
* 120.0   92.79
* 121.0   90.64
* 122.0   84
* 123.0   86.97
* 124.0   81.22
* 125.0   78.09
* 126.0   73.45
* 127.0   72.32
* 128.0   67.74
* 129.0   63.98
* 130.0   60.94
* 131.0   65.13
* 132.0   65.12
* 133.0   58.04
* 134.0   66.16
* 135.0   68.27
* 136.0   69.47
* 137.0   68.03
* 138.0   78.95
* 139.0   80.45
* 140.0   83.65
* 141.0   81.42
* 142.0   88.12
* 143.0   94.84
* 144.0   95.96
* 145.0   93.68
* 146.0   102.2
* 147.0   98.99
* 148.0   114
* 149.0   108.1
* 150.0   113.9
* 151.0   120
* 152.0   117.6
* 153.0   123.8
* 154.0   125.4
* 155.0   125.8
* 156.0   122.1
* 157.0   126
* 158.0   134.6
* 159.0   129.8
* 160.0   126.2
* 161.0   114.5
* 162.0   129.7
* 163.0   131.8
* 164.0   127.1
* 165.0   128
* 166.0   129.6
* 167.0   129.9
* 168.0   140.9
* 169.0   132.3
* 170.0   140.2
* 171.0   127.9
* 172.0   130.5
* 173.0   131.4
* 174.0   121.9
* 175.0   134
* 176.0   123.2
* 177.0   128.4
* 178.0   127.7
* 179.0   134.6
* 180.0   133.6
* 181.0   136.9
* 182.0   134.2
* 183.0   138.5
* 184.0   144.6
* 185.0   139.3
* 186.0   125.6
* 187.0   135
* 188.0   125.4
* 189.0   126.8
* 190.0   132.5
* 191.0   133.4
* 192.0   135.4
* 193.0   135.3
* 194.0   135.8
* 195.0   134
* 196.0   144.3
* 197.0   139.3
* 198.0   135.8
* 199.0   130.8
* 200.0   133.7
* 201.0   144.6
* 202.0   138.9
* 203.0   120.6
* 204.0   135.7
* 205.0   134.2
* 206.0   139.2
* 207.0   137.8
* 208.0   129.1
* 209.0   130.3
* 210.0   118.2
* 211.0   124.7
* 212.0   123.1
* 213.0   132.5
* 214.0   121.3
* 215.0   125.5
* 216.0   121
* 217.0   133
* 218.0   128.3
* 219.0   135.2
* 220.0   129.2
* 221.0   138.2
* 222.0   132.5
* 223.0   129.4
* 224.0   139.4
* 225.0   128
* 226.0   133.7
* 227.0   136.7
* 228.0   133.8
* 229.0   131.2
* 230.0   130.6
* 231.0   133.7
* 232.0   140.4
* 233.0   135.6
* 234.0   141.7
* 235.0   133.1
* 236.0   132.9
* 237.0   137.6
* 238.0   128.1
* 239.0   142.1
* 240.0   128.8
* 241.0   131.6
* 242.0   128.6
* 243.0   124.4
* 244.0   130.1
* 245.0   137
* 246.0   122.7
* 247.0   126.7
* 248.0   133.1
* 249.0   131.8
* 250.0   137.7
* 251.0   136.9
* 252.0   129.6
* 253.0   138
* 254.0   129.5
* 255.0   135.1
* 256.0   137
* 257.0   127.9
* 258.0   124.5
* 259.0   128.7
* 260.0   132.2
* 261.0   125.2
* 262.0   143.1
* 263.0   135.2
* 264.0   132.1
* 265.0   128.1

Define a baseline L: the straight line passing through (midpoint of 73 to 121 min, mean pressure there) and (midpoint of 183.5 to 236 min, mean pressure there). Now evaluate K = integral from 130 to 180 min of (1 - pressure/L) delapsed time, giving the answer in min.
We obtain 7.4 min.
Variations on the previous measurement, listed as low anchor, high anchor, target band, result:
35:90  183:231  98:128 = 5.84 min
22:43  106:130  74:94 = -3.35 min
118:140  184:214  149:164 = -3.98 min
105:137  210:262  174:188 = -2.49 min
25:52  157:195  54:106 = 1.48 min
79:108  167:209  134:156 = 5.73 min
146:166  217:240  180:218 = -1.07 min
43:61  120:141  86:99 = -3.01 min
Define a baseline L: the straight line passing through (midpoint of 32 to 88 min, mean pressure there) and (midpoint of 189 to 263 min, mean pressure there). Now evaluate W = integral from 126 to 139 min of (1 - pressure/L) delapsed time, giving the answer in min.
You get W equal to 6.45 min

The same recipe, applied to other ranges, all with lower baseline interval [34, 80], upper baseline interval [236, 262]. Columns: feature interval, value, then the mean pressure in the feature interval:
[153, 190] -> 0.9 min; 130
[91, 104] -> 0.7 min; 128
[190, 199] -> -0.2 min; 136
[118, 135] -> 7.5 min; 75.6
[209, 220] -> 0.5 min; 127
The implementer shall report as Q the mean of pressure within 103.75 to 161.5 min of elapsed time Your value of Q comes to 99.5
